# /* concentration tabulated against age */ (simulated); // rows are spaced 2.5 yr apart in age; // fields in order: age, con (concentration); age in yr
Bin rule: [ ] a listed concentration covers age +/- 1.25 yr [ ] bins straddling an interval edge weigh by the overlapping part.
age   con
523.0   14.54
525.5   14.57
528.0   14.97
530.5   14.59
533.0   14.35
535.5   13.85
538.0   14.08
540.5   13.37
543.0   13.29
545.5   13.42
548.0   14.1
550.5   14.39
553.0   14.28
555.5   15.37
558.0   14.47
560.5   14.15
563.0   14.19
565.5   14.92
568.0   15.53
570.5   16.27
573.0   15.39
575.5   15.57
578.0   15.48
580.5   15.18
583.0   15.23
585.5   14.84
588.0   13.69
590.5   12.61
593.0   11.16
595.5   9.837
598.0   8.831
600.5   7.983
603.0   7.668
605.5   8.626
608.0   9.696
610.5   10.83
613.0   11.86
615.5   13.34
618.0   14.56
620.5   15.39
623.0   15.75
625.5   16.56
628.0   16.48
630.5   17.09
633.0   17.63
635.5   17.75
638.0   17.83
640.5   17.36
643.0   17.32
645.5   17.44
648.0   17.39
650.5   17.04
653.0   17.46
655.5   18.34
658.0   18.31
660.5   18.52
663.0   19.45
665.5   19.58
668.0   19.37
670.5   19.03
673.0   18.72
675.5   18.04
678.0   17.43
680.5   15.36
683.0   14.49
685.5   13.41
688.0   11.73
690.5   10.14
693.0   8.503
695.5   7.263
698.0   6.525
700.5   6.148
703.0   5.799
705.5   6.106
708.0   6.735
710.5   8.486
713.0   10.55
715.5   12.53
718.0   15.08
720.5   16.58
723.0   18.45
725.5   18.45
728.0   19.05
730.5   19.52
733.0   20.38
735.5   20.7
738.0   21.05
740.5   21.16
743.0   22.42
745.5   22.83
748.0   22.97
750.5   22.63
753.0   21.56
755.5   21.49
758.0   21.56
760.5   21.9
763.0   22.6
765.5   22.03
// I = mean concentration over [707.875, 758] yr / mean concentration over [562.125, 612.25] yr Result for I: 1.46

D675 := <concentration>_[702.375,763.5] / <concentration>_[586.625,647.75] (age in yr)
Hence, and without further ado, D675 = 1.29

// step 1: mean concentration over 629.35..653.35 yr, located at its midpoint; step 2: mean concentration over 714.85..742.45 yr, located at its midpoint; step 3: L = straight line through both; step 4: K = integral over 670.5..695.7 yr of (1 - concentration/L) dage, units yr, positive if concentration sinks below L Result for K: 5.5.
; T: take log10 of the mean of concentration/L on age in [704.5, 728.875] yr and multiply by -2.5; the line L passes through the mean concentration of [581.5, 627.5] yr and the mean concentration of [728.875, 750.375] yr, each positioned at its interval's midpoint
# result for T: 0.45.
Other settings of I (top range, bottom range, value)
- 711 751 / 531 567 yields 1.32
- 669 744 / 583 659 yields 1.00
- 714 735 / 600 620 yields 1.62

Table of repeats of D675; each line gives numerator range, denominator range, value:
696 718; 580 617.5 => 0.72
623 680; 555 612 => 1.38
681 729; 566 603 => 0.86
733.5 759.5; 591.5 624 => 1.95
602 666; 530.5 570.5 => 1.10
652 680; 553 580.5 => 1.22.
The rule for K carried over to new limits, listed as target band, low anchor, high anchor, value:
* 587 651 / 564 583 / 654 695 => 7.7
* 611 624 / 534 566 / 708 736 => 0.7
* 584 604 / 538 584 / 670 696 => 5.0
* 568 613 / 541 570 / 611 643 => 8.1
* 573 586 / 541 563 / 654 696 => -0.7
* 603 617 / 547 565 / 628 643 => 5.0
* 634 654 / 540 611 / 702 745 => -4.4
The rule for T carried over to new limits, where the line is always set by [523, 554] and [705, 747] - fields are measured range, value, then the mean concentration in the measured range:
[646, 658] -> -0.127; 17.6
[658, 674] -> -0.198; 19.1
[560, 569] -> -0.018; 14.7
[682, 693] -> 0.328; 11.9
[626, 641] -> -0.125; 17.3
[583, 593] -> 0.093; 13.6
